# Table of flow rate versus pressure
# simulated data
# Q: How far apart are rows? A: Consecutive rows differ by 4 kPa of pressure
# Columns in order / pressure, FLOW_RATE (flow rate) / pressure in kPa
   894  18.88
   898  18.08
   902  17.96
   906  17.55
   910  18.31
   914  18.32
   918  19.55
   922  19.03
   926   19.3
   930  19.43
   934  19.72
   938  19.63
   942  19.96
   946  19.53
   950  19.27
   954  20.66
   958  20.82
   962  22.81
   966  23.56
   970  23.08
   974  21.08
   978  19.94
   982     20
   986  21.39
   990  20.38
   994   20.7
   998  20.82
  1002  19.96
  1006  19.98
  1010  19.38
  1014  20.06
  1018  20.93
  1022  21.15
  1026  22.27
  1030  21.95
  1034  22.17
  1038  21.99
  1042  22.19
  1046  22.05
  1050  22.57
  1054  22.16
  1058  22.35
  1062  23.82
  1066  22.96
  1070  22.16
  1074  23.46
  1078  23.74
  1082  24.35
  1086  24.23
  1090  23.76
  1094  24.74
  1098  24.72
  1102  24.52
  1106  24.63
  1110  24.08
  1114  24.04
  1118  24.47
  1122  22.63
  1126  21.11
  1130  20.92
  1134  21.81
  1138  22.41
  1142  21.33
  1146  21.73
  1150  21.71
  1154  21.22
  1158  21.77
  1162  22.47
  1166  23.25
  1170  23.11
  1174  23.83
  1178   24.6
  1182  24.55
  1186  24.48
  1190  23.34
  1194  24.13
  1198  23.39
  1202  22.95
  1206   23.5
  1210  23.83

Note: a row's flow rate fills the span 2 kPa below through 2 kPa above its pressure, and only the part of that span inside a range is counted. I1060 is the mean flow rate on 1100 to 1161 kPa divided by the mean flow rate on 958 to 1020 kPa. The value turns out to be 1.08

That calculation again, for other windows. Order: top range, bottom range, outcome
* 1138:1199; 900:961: 1.19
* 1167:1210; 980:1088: 1.09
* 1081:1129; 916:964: 1.19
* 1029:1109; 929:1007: 1.13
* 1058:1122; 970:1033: 1.15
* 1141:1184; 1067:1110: 0.95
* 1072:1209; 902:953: 1.22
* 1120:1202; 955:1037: 1.07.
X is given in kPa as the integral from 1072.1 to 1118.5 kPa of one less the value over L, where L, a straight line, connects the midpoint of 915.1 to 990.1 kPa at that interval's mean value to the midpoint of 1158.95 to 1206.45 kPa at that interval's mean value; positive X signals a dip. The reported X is -3.8 kPa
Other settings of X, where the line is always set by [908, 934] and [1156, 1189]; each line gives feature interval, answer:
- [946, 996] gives -2.9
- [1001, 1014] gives 0.5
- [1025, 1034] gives -0.5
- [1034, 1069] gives -1.8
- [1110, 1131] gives -0.3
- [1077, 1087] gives -1.0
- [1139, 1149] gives 0.6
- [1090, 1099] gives -1.0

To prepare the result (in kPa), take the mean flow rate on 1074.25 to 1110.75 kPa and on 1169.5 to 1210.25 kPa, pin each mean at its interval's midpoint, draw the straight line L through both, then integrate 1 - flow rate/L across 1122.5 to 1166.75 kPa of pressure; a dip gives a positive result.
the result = 4.14 kPa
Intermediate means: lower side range 24.3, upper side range 23.8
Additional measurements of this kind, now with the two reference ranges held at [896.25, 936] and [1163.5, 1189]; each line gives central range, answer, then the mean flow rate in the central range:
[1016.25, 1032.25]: -0.5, 21.6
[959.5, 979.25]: -2.4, 22.1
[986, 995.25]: -0.2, 20.7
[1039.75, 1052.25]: -0.6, 22.3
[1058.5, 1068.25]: -0.7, 23.2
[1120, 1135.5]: 0.9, 21.6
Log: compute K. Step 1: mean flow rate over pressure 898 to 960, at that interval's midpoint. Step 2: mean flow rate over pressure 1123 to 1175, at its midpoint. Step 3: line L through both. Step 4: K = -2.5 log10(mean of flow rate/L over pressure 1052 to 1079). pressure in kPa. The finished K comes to -0.10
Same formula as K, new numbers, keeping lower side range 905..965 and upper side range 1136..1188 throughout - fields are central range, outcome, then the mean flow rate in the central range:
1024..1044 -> -0.05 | 22.1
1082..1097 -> -0.12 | 24.3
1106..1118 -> -0.10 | 24.2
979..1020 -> 0.01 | 20.3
